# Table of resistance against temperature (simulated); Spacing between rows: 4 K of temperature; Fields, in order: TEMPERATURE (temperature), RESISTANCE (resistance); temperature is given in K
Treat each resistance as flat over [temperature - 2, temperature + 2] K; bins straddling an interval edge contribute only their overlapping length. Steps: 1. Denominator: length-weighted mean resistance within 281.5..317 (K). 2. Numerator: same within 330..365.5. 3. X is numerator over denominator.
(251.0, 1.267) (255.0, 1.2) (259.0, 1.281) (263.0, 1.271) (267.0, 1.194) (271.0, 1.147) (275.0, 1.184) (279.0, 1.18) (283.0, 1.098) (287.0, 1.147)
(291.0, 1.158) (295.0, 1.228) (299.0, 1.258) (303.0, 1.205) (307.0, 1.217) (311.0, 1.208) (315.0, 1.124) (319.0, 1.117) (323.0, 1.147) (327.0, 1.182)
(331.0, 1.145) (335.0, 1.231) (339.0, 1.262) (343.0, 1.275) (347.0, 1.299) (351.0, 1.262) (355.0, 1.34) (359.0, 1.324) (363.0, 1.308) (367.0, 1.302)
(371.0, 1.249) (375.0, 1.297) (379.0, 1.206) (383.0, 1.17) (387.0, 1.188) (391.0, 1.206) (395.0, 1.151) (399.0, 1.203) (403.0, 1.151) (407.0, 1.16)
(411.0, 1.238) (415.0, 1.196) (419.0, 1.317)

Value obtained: 1.1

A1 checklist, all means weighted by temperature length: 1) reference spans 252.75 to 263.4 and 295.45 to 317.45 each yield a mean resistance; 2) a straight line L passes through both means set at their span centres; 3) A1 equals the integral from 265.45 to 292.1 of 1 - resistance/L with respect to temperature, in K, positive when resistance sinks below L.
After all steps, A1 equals 1.5 K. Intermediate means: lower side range 1.25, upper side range 1.2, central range 1.16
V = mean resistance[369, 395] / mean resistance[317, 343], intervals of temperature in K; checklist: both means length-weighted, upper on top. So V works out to 1.02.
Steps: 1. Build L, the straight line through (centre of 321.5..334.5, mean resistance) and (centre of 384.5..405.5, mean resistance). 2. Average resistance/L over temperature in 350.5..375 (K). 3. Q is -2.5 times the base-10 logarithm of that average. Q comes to -0.111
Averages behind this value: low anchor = 1.17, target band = 1.3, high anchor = 1.18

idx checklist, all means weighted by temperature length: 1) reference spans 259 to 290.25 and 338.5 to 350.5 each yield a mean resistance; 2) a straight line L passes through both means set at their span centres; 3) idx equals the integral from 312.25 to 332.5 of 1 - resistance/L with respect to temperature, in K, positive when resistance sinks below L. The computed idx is 1.7 K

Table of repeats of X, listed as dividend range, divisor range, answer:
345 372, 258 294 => 1.10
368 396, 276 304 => 1.03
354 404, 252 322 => 1.04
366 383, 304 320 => 1.07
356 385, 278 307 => 1.07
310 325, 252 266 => 0.92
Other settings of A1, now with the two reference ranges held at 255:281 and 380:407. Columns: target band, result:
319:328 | 0.3 K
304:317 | 0.1 K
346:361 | -1.5 K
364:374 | -0.8 K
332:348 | -0.9 K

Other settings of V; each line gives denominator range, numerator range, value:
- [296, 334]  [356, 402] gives 1.05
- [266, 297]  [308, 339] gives 1.01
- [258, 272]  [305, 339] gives 0.96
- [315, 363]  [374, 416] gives 0.97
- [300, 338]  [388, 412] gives 1.00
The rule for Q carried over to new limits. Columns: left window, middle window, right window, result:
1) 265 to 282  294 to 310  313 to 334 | -0.06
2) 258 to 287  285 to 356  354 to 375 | 0.03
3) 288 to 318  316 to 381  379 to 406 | -0.05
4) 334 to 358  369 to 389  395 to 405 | -0.01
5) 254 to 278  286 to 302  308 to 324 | -0.02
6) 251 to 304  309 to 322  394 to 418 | 0.04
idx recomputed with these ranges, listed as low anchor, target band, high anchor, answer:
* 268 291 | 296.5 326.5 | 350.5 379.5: 0.5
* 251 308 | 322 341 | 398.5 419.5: 0.1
